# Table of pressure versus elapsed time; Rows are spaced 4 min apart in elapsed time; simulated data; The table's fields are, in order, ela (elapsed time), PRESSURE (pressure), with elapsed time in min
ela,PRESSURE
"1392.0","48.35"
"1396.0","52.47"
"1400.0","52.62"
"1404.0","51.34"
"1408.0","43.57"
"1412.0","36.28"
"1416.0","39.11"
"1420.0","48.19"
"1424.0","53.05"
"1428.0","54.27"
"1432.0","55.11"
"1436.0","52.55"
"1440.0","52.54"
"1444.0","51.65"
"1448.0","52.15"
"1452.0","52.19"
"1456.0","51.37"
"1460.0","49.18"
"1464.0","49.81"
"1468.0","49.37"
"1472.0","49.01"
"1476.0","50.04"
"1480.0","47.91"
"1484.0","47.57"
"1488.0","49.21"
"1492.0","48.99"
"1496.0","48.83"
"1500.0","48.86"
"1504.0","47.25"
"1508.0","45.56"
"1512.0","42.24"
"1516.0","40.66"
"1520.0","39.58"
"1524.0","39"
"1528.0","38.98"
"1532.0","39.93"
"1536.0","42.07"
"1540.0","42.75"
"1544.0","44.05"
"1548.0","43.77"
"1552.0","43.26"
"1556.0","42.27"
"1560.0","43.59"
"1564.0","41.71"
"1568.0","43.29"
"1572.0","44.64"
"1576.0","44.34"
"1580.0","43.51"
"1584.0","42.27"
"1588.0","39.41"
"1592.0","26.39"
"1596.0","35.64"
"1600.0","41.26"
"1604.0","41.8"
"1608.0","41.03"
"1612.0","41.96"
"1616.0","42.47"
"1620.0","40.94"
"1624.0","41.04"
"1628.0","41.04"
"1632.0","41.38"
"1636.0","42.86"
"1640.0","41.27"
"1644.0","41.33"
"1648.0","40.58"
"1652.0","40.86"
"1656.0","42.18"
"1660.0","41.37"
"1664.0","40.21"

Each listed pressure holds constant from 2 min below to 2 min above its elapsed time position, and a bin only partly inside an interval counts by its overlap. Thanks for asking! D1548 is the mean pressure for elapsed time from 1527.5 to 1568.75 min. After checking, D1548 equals 42.4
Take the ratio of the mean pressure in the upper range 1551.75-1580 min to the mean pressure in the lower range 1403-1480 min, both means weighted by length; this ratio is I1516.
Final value 0.88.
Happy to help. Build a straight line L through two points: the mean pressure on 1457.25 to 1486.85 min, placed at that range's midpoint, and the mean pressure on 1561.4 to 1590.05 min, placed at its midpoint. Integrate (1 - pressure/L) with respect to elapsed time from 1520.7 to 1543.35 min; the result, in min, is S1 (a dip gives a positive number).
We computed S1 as 2.3 min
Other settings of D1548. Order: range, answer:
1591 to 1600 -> 33.8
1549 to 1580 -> 43.3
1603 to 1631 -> 41.5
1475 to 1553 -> 44.5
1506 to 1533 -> 40.9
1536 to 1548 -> 43.2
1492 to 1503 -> 48.7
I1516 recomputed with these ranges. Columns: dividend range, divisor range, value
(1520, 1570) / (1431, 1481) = 0.82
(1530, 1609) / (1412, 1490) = 0.83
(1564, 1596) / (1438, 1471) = 0.79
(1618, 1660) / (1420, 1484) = 0.81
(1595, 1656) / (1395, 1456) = 0.83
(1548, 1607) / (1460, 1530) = 0.89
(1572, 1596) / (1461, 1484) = 0.80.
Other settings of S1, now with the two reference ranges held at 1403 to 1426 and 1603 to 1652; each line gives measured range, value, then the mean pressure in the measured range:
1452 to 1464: -1.7 min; 50.5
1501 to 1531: 0.9 min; 42.1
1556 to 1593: 0.7 min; 41.5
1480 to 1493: -1.4 min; 48.5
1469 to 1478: -1.1 min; 49.5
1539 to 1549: -0.2 min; 43.6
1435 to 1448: -2.2 min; 52.2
